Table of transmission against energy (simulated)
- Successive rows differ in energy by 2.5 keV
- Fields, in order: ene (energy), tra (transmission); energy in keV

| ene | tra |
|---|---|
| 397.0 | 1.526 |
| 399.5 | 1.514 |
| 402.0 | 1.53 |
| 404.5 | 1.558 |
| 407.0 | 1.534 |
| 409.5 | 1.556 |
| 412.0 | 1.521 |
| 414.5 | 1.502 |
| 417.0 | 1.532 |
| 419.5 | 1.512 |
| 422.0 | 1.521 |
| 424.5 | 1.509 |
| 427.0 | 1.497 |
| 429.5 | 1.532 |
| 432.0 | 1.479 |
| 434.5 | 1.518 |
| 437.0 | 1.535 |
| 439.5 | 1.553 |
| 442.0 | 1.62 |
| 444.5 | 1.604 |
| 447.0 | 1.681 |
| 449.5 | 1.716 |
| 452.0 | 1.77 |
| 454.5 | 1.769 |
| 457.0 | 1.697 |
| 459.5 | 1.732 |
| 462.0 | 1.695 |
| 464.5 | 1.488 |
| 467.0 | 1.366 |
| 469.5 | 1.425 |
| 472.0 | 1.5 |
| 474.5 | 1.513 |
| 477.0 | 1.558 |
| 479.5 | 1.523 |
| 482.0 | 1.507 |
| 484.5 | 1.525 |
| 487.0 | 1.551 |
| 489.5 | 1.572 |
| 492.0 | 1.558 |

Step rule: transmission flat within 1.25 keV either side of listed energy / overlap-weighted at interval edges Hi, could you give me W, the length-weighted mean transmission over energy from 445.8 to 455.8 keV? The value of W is 1.73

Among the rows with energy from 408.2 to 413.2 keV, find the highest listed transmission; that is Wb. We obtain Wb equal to 1.556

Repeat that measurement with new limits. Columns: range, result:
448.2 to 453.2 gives 1.77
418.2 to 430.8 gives 1.532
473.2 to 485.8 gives 1.558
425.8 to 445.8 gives 1.62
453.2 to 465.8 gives 1.769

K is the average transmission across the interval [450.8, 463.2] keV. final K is 1.73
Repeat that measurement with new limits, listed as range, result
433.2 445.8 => 1.57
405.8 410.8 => 1.54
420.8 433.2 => 1.51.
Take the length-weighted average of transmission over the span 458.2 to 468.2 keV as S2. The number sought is 1.57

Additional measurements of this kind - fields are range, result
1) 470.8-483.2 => 1.52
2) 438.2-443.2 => 1.59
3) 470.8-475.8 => 1.51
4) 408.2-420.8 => 1.52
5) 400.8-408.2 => 1.54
